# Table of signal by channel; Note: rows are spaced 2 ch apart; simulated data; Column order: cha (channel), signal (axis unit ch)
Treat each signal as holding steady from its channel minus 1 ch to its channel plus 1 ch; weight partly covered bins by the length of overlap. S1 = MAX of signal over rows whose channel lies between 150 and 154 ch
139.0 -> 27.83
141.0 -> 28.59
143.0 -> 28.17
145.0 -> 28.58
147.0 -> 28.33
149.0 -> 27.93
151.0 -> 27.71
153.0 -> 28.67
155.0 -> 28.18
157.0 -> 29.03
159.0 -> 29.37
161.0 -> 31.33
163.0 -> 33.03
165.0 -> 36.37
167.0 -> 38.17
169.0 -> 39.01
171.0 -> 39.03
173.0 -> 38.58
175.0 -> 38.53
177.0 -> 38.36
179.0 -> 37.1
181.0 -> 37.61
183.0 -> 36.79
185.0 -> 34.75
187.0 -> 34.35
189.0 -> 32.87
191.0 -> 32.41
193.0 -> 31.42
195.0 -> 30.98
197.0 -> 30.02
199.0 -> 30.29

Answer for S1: 28.67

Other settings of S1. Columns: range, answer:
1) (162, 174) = 39.03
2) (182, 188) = 36.79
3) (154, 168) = 38.17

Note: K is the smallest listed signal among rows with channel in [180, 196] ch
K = 30.98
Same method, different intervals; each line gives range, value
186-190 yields 32.87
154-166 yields 28.18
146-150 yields 27.93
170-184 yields 36.79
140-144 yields 28.17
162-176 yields 33.03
